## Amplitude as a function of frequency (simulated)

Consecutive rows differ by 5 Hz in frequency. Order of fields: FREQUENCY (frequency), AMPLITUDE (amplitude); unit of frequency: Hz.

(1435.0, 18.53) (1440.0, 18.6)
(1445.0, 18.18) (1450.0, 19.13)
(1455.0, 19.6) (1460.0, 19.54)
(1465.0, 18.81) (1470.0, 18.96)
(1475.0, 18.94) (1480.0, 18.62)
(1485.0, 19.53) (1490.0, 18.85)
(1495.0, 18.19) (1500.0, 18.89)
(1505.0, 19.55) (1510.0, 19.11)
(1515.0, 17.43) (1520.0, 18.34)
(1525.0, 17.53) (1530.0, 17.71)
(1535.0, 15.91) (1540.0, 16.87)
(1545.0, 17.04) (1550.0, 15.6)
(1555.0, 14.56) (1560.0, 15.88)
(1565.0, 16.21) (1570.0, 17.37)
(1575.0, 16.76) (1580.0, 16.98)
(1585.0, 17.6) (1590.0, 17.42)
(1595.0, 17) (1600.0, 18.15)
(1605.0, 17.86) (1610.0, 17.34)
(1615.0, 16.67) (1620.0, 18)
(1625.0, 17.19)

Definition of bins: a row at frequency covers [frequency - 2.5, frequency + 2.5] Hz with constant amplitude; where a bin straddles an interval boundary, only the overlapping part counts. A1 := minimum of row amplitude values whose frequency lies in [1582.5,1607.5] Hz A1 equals 17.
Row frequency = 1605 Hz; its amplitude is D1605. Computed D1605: 17.86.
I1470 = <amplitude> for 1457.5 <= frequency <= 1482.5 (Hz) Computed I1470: 19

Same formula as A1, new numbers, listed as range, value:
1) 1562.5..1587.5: 16.21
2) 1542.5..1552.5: 15.6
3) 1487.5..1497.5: 18.19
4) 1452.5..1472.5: 18.81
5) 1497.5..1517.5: 17.43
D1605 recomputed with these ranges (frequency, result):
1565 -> 16.21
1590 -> 17.42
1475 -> 18.94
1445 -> 18.18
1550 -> 15.6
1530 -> 17.71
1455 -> 19.6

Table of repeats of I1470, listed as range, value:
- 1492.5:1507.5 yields 18.9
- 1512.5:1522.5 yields 17.9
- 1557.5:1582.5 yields 16.6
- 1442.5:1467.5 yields 19.1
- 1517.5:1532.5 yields 17.9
